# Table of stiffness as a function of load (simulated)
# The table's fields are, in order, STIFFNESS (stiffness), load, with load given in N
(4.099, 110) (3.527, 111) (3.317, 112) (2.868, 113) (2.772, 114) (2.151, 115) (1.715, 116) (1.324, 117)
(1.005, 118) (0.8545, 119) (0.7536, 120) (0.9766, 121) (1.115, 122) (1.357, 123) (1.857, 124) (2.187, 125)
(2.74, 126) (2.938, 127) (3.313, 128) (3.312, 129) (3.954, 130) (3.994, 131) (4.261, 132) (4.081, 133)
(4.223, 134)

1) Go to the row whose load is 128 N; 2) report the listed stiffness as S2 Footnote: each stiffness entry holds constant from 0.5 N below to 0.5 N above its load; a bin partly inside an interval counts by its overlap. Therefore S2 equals 3.313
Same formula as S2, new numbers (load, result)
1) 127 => 2.938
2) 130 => 3.954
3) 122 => 1.115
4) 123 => 1.357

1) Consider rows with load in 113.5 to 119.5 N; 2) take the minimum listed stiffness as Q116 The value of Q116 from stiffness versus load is 0.8545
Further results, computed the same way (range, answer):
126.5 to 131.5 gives 2.938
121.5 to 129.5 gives 1.115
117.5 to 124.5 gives 0.7536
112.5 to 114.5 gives 2.772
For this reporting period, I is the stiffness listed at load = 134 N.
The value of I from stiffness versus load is 4.223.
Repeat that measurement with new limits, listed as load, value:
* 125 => 2.187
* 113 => 2.868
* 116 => 1.715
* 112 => 3.317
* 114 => 2.772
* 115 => 2.151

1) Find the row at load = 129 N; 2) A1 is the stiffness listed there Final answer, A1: 3.312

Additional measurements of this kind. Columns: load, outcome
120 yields 0.7536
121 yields 0.9766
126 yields 2.74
